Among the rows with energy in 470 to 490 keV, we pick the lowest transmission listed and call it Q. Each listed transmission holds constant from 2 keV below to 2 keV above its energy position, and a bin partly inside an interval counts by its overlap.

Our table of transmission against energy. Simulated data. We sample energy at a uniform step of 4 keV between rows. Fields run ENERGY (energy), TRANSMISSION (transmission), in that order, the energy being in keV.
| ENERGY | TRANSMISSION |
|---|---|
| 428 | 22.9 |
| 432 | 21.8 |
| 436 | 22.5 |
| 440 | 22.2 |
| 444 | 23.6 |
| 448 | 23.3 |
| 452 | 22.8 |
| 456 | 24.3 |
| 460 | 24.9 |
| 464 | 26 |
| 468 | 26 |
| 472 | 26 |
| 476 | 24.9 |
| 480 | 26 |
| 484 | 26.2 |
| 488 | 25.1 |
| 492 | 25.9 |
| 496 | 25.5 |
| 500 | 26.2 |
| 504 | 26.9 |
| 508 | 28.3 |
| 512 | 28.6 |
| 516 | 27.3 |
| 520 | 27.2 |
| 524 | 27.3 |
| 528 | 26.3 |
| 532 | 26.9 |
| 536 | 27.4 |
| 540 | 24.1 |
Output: 24.9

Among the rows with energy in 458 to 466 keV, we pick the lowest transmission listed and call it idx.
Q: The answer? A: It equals 24.9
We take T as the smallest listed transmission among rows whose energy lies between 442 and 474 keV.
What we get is 22.8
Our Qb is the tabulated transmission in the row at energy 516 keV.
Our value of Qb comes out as 27.3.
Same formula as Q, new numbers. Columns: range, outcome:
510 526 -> 27.2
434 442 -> 22.2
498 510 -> 26.2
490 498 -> 25.5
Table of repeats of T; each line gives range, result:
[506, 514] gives 28.3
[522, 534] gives 26.3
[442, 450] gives 23.3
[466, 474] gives 26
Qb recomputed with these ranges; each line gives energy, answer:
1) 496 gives 25.5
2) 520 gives 27.2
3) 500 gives 26.2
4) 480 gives 26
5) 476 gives 24.9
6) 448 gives 23.3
